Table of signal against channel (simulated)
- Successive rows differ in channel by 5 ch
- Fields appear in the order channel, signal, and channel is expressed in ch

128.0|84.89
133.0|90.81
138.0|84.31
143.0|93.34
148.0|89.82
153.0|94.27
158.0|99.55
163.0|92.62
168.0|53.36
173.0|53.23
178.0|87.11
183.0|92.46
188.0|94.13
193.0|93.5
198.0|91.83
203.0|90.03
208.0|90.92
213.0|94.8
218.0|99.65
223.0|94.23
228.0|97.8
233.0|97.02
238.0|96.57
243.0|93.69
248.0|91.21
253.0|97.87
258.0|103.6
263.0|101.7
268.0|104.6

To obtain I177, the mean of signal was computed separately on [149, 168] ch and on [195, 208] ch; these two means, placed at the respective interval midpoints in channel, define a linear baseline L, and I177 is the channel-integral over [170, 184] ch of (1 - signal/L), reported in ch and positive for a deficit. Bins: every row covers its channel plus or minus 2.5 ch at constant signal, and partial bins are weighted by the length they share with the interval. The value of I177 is 2.34 ch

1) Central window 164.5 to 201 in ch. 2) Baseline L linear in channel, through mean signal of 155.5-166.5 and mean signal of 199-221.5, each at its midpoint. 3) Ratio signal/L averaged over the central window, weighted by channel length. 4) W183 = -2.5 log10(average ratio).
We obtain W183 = 0.15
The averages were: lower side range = 92.2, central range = 81.3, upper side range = 93.7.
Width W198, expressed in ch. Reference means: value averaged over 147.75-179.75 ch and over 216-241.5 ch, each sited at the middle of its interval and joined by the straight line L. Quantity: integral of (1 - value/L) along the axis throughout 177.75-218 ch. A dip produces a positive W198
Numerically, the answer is -1.6 ch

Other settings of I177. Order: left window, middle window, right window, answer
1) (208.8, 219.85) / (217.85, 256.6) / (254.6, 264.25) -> 1.3 ch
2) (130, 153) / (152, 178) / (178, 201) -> 3.6 ch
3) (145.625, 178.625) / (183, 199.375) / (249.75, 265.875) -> -1.2 ch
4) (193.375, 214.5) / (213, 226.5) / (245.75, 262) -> -0.4 ch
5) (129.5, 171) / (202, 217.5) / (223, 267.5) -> 0.1 ch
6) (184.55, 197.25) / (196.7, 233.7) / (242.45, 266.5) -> 0.3 ch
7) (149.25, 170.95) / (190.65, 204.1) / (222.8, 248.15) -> -0.3 ch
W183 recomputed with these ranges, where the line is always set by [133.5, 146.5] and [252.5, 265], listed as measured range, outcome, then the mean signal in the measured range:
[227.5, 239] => 0.02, 97.1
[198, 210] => 0.06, 90.7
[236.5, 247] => 0.06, 94.4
